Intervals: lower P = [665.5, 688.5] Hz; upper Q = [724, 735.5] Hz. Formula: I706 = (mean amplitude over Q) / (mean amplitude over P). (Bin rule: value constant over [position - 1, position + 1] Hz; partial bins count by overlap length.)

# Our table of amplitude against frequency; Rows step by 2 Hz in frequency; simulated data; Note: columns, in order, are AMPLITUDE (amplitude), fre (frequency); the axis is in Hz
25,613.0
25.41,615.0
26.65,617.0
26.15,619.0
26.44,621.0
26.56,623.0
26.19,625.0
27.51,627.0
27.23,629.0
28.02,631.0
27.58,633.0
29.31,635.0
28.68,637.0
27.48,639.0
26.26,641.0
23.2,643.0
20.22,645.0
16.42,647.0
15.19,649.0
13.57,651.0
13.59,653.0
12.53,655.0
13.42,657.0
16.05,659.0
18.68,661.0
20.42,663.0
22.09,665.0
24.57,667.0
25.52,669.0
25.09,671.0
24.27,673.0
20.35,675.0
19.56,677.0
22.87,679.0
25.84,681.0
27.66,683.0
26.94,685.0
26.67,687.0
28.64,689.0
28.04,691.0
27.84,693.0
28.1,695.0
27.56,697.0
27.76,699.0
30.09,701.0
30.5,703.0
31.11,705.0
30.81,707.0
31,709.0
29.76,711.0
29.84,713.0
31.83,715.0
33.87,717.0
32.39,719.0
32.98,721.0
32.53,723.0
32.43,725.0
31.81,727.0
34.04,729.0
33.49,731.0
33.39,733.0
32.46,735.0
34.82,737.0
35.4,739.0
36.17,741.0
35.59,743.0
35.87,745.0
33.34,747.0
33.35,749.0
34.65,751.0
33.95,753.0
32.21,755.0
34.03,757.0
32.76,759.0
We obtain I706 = 1.34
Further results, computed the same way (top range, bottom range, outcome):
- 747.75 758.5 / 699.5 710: 1.10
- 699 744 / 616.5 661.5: 1.44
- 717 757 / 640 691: 1.58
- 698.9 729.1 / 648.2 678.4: 1.65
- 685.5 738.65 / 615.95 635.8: 1.14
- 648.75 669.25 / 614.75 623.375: 0.67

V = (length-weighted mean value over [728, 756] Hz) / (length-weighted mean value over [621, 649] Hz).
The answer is 1.35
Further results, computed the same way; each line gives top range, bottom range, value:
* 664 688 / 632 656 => 1.15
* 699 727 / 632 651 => 1.35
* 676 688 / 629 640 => 0.89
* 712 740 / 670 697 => 1.29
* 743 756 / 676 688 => 1.37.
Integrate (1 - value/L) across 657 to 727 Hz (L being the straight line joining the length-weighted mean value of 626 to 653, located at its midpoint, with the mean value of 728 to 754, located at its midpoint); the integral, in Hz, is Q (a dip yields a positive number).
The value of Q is 5.4 Hz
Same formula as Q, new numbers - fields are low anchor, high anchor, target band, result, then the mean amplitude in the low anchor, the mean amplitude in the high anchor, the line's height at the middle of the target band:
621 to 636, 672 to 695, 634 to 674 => 8.58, 27.4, 25.5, 26.5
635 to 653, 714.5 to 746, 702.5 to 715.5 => 0.01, 21.4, 33.7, 30.7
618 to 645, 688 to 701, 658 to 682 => 4.78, 26.7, 28.2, 27.6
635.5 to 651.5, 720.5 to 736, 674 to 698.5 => 1.43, 21.9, 32.9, 27.4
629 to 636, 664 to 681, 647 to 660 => 5.76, 28.2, 23.2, 25.6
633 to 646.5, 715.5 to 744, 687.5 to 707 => 1.18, 25.6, 33.6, 30.7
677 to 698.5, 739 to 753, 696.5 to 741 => -1.37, 26.7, 34.8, 31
